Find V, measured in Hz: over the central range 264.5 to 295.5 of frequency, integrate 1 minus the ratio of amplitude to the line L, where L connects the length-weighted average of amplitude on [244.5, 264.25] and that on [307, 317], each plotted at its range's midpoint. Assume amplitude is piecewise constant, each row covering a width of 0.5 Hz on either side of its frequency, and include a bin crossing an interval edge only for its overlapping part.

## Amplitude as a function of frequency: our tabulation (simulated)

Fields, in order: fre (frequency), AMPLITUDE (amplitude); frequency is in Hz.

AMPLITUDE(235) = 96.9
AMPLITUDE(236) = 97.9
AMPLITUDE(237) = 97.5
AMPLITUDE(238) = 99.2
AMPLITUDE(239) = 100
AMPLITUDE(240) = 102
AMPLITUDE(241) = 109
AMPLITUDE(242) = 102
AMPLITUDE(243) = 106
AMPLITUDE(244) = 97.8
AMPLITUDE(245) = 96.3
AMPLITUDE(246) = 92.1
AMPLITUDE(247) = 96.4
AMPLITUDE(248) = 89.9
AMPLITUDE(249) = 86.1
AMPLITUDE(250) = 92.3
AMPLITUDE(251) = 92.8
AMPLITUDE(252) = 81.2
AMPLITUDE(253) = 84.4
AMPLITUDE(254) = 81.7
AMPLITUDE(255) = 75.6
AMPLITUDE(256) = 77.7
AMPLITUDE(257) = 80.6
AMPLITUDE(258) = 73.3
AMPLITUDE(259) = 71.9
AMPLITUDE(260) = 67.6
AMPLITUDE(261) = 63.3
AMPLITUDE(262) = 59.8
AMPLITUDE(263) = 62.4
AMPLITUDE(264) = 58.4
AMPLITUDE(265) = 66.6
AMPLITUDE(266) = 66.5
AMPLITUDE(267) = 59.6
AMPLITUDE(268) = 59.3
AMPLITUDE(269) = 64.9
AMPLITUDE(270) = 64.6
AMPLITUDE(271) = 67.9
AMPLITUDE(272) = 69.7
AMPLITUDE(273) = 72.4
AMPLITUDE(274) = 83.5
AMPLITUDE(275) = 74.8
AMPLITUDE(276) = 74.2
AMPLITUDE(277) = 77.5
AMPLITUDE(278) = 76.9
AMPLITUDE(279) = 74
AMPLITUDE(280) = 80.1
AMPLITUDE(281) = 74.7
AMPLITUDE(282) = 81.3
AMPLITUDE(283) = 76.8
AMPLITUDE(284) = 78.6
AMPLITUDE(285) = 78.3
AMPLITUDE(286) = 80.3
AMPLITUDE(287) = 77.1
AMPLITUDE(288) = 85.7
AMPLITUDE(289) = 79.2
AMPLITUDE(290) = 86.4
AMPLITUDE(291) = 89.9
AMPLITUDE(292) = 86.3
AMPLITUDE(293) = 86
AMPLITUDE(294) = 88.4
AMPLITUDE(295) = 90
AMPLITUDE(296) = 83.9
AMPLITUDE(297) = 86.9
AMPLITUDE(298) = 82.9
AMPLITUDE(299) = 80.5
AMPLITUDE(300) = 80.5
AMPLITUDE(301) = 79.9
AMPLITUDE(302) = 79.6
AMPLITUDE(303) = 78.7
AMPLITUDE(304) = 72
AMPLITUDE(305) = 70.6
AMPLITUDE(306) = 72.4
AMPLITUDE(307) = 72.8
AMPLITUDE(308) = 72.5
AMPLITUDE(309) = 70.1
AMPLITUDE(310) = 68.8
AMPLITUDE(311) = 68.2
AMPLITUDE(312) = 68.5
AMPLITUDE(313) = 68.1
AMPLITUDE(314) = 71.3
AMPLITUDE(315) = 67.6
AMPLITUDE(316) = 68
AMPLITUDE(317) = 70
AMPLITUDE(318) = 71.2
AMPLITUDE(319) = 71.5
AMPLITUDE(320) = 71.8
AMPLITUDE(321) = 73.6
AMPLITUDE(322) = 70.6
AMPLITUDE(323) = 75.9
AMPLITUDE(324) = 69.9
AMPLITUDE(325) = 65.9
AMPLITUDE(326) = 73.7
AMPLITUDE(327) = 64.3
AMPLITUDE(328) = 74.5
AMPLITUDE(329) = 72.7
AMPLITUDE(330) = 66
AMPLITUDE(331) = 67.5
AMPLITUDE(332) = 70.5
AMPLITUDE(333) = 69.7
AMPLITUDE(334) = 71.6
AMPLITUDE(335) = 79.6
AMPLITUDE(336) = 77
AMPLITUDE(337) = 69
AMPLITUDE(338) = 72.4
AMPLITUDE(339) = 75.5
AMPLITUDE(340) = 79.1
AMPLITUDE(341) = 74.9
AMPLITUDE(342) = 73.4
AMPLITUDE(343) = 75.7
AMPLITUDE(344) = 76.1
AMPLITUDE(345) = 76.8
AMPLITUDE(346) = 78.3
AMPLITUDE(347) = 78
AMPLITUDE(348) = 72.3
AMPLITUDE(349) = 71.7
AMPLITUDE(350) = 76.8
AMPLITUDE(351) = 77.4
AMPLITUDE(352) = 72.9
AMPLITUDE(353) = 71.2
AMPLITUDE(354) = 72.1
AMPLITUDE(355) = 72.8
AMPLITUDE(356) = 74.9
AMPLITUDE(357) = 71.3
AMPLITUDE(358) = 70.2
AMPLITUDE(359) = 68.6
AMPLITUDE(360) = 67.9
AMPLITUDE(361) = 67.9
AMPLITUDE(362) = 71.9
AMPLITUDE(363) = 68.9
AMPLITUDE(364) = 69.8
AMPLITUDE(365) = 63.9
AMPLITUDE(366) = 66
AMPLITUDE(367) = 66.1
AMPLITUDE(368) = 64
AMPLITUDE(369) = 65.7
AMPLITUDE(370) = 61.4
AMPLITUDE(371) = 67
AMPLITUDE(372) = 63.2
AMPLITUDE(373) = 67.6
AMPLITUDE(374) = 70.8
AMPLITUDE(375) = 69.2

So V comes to -0.70 Hz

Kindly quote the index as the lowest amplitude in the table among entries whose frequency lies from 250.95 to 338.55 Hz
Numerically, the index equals 58.4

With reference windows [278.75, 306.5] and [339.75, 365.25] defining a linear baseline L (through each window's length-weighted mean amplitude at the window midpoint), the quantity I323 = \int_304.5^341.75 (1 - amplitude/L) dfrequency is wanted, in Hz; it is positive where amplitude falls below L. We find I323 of 2.6 Hz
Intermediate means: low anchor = 80.8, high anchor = 72.9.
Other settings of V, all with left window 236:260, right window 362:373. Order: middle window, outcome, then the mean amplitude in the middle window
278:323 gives 1.6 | 76.9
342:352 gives -0.8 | 75.6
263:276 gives 2.8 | 67.4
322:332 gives 0.6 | 70.1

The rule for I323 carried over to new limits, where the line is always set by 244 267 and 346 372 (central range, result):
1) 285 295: -1.2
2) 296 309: -0.5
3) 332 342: -0.3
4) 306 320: 0.7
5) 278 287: -0.2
